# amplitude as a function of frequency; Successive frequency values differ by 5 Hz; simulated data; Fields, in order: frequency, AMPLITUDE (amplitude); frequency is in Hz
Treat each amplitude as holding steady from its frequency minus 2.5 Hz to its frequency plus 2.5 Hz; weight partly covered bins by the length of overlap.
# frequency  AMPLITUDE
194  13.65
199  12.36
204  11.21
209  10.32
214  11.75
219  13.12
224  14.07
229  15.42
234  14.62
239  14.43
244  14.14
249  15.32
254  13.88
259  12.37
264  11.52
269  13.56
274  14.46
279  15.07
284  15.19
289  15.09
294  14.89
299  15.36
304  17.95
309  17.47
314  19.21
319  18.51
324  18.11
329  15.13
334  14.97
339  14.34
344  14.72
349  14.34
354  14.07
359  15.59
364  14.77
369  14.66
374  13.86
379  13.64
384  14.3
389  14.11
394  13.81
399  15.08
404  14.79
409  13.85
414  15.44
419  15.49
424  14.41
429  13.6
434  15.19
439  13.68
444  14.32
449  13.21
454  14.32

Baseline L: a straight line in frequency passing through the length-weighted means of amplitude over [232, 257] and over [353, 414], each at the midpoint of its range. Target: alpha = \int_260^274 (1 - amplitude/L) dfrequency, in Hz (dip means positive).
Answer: 1.5 Hz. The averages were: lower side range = 14.4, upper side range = 14.4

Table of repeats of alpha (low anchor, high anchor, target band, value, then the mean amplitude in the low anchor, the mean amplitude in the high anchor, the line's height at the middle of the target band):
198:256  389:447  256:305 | -2.56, 13.4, 14.5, 13.7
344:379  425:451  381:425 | -1.04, 14.5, 14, 14.2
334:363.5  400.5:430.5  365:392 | 0.93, 14.7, 14.6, 14.6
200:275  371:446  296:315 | -4.93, 13.3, 14.4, 13.7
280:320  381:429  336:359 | 1.67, 16.6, 14.5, 15.7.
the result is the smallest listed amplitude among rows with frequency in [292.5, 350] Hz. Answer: 14.34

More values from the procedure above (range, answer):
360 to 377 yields 13.86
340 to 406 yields 13.64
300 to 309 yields 17.47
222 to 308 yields 11.52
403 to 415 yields 13.85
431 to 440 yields 13.68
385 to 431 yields 13.6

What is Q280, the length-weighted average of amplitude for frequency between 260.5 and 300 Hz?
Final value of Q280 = 14.3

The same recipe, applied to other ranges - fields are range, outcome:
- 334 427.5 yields 14.5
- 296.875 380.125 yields 15.7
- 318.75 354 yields 15.4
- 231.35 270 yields 13.7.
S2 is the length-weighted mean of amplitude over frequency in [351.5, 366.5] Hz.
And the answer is 14.8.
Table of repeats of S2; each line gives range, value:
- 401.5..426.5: 14.8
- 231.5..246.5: 14.4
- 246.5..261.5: 13.9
